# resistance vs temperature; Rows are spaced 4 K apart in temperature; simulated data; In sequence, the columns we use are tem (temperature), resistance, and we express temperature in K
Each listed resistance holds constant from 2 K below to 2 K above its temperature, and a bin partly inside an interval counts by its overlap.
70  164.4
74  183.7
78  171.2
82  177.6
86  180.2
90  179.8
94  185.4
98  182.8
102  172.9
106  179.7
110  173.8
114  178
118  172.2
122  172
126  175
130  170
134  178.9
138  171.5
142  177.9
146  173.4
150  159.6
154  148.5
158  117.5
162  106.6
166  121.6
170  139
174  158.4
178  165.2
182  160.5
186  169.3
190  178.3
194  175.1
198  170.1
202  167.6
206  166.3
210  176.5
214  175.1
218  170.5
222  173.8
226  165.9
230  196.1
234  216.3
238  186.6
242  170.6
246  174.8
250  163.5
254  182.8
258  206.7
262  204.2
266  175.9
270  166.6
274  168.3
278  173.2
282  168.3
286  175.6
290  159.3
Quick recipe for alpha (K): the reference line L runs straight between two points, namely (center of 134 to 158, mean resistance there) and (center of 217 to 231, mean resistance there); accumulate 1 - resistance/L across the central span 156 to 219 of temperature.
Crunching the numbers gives 4.8 K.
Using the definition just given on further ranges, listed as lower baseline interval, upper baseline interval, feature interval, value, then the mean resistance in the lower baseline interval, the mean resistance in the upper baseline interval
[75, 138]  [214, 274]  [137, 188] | 7.9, 177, 182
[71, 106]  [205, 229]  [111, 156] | 1.5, 179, 173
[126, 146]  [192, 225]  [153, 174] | 5.4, 174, 172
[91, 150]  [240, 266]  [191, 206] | 0.8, 175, 183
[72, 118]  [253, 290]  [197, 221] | 1.0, 178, 179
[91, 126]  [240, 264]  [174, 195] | 1.4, 177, 184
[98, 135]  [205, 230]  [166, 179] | 1.9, 175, 174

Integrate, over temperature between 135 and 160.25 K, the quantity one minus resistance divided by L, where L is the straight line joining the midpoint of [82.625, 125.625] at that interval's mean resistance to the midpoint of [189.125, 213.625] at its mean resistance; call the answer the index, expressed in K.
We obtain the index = 2.43 K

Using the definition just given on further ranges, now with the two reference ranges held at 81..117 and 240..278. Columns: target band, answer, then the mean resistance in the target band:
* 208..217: 0.2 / 175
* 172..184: 1.2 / 161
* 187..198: 0.2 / 175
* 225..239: -1.1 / 193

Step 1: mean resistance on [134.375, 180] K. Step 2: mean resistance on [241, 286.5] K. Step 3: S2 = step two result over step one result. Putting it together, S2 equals 1.18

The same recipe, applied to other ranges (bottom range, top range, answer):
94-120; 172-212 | 0.95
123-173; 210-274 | 1.18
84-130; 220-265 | 1.05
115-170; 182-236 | 1.12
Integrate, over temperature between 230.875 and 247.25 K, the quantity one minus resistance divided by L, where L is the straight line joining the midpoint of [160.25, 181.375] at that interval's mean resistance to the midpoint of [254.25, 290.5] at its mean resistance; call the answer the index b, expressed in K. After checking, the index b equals -2.2 K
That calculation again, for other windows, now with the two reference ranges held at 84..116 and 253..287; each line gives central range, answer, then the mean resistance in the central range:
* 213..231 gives 0.5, 175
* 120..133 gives 0.5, 173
